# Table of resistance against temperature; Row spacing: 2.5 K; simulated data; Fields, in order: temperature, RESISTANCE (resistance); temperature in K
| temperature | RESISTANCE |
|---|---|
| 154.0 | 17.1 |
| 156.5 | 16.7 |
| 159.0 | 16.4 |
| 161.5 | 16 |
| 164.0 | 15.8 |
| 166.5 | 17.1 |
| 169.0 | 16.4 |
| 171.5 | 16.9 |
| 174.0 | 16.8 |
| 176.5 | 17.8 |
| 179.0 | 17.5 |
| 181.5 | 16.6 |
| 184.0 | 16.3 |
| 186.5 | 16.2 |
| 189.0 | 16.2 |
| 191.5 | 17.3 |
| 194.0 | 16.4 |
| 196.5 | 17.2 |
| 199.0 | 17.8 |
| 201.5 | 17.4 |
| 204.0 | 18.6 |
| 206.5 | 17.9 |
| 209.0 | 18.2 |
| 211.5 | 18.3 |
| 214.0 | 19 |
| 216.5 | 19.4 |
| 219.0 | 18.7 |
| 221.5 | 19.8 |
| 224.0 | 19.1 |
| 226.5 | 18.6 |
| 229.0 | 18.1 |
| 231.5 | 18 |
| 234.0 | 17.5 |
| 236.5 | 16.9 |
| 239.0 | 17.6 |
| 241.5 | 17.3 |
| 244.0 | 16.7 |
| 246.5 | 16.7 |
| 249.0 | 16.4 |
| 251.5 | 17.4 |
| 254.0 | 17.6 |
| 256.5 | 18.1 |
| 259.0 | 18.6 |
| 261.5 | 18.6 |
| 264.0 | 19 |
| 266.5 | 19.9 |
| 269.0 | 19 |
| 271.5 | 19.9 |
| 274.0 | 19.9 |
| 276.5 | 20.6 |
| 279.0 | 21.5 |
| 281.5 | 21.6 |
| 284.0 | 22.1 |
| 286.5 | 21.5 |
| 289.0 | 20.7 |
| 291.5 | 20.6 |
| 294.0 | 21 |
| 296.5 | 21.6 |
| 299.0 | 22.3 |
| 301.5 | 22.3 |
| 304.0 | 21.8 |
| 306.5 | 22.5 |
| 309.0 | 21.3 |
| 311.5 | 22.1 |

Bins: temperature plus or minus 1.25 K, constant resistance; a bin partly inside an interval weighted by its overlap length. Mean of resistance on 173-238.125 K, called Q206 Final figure 17.8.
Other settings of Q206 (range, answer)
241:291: 19.2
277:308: 21.6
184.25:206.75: 17.2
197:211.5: 18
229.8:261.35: 17.5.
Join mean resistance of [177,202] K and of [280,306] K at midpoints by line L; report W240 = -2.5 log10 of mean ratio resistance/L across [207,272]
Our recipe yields 0.05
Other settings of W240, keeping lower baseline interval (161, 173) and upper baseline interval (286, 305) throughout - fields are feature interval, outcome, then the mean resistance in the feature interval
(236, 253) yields 0.15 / 17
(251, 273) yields 0.08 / 18.7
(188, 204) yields 0.03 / 17.2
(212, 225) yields -0.04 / 19.1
